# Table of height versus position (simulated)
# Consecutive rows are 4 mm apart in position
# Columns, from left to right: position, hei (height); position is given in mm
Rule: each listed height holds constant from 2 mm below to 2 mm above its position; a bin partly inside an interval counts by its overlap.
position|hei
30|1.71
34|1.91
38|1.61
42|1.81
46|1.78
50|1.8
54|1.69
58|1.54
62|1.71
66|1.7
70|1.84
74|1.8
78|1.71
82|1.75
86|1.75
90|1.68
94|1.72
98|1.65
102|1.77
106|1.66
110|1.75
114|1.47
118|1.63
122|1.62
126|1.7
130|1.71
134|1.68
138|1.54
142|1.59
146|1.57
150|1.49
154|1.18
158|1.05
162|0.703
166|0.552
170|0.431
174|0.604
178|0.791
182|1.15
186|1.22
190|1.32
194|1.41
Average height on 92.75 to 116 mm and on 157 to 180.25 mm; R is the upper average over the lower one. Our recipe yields 0.41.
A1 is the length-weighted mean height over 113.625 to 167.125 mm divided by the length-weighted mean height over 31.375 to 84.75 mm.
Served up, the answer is 0.8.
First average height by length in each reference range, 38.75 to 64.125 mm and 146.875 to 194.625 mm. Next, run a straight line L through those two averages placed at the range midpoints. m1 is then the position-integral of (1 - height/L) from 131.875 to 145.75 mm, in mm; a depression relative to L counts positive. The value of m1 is -4.8 mm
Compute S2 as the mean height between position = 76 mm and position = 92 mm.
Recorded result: 1.72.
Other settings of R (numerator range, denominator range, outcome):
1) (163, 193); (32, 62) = 0.51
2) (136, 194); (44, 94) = 0.63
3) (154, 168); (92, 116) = 0.50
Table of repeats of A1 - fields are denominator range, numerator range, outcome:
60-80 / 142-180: 0.55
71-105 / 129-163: 0.81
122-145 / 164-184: 0.43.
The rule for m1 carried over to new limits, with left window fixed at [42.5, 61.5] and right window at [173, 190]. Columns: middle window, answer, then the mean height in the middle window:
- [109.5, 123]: -2.4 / 1.6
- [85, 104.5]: -3.1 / 1.71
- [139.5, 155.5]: -3.7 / 1.47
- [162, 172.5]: 5.3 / 0.537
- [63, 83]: -2.0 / 1.76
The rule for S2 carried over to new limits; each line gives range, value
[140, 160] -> 1.38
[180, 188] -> 1.19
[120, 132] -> 1.68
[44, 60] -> 1.7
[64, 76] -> 1.78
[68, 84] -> 1.77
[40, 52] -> 1.8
